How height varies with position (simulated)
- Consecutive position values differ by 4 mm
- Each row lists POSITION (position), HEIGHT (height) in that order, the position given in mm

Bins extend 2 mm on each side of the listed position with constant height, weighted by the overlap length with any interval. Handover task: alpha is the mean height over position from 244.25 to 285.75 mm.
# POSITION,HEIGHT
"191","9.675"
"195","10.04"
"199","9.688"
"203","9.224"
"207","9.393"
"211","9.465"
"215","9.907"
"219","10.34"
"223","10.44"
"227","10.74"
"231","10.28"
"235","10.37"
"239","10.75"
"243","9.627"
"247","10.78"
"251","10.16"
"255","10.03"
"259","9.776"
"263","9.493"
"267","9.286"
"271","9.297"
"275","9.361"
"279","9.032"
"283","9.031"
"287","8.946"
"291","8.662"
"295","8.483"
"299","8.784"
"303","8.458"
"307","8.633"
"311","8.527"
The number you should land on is 9.61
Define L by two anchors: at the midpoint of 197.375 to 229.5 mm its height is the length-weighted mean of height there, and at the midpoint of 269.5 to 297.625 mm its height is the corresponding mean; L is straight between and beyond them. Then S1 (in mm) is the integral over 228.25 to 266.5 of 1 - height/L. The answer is -2.7 mm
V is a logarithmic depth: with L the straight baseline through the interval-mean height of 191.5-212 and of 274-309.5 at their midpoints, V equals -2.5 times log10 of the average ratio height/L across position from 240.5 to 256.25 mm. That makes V -0.11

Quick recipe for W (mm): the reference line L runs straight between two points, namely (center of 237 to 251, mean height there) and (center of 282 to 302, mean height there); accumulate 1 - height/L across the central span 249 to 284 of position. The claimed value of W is 0.34 mm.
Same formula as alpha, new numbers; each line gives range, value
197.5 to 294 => 9.74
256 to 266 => 9.64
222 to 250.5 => 10.4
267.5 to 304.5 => 8.92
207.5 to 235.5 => 10.2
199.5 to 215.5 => 9.48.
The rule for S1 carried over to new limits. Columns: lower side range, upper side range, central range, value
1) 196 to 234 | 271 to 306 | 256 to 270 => -0.4 mm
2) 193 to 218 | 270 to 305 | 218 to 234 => -1.7 mm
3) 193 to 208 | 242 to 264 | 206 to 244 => -1.4 mm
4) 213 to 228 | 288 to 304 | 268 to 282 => -0.2 mm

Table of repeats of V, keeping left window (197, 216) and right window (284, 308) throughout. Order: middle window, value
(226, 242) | -0.13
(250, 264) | -0.09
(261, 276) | -0.05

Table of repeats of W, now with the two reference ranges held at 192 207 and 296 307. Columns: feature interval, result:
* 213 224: -0.91 mm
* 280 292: -0.20 mm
